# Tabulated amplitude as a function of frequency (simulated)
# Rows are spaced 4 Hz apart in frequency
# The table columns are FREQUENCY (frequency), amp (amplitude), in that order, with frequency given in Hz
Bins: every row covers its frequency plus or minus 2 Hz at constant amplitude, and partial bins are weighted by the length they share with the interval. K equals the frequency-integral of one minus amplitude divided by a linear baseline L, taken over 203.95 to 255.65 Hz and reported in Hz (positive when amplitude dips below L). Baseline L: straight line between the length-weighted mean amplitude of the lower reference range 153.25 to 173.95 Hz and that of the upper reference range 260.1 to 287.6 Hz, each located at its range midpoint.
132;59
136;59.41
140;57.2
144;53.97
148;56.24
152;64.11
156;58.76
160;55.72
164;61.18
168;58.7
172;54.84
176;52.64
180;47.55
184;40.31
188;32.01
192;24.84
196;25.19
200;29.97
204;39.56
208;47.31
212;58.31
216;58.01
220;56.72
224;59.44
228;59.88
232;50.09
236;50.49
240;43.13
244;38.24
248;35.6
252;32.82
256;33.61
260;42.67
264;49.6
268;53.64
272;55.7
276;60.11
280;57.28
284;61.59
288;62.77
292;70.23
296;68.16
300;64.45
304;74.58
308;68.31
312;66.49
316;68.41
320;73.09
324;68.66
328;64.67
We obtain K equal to 7.7 Hz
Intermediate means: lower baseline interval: 58.1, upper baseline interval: 55.8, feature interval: 48.3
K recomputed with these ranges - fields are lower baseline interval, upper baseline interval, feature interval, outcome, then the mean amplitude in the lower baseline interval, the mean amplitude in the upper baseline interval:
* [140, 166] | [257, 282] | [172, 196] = 7.3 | 58.2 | 52.4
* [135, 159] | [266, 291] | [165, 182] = 1.3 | 58.1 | 59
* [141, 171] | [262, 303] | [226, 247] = 4.2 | 58.2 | 60.7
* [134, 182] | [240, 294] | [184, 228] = 8.0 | 56.7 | 50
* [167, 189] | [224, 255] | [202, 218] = -1.5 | 47.9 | 45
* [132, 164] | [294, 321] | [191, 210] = 8.6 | 58.2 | 68.9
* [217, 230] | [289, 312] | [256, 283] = 5.3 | 58.6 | 68.6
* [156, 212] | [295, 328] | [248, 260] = 4.7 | 44.9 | 68.8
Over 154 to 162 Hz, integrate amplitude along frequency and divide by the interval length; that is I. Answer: 57.2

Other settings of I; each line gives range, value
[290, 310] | 69.1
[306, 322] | 69.1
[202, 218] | 50.8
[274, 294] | 62.4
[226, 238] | 53.5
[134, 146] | 56.9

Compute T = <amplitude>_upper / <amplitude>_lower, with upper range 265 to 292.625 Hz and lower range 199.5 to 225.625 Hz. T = 1.2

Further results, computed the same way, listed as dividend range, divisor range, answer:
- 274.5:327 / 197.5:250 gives 1.39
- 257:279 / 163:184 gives 0.97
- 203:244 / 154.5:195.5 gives 1.09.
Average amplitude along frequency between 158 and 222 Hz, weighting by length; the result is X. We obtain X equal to 46.4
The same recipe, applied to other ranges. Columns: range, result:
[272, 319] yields 65.4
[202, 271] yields 47.7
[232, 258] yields 39.8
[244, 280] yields 45.7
